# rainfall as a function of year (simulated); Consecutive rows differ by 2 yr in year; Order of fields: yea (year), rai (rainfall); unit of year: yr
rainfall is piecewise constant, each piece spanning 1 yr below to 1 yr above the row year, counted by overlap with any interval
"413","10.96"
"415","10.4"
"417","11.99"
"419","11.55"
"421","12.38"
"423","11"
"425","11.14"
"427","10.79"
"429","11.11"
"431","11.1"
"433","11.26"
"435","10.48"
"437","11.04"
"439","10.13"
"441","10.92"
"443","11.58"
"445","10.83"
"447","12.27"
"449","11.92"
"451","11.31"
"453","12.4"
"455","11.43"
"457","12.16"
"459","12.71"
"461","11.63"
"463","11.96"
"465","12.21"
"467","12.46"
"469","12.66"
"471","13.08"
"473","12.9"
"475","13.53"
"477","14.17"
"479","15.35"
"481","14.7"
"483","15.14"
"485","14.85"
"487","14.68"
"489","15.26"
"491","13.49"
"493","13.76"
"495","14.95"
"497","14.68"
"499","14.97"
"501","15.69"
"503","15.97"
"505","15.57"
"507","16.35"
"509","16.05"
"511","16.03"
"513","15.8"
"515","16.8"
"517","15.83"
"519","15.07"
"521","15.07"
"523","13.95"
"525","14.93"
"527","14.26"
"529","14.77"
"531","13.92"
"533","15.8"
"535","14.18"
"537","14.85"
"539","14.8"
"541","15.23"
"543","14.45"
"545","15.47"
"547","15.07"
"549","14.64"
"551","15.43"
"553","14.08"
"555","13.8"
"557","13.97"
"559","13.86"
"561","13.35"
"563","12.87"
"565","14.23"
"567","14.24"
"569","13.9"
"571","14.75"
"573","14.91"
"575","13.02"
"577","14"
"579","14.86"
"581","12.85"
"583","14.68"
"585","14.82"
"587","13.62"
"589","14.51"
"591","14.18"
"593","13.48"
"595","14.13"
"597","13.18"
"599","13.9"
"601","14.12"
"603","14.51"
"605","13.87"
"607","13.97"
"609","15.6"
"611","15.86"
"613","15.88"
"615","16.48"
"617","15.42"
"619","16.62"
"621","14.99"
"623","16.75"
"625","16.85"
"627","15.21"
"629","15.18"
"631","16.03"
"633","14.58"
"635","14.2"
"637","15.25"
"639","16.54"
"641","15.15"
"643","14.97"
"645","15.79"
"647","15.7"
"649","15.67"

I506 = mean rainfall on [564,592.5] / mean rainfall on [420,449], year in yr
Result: 1.27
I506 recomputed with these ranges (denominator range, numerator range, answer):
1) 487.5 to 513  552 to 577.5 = 0.91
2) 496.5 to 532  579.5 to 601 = 0.91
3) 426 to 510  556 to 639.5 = 1.12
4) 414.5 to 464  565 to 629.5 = 1.28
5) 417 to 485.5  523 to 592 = 1.18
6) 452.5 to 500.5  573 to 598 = 1.03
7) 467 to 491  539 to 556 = 1.05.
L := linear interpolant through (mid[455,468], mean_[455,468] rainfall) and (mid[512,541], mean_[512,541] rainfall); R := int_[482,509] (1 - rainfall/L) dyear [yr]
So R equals -2.82 yr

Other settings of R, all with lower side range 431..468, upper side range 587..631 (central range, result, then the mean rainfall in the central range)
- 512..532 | -2.9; 15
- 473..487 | -2.6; 14.5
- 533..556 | -2.0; 14.8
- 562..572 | 0.1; 14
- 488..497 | -1.4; 14.4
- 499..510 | -2.7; 15.8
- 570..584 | 0.1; 14.2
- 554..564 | 0.2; 13.6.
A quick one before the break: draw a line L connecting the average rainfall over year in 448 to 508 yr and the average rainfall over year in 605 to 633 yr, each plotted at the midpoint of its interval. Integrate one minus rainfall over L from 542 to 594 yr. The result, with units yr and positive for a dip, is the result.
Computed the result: 2.6 yr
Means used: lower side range 13.7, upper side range 15.6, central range 14.2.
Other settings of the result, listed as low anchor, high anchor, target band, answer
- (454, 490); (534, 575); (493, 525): -3.8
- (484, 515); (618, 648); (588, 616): 1.7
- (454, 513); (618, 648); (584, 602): 1.4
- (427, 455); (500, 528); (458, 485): -0.6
